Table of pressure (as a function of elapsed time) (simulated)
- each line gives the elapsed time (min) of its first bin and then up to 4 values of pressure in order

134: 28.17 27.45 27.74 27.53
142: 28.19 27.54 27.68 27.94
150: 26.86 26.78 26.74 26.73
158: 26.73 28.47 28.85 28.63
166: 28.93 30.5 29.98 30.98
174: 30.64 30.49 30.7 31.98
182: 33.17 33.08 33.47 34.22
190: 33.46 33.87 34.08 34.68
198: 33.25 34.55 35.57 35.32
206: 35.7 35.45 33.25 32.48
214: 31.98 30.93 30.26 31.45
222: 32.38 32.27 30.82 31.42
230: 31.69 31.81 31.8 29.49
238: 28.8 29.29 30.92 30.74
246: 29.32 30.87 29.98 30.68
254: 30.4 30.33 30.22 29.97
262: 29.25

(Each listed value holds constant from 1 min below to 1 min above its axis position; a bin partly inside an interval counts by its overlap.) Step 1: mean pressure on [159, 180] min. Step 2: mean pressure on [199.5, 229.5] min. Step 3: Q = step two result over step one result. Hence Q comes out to 1.10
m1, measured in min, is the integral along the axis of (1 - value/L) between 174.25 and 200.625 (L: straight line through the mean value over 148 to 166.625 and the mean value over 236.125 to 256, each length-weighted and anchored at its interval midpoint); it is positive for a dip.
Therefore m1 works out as -4.26 min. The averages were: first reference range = 27.6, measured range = 33.1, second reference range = 30.1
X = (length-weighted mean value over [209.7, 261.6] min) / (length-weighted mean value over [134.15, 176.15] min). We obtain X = 1.09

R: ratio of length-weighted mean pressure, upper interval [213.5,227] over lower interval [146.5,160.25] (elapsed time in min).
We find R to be 1.2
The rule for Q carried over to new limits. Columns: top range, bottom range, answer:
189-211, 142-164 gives 1.25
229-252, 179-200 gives 0.91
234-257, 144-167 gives 1.09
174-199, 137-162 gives 1.20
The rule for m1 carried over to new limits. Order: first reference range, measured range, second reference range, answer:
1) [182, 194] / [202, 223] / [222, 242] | -0.6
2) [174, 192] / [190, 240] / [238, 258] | -1.9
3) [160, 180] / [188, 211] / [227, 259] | -3.3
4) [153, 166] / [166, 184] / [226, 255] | -1.7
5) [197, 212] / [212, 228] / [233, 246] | 0.5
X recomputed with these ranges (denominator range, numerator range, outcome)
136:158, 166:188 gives 1.15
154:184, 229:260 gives 1.02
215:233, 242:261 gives 0.96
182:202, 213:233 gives 0.93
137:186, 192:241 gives 1.11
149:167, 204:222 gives 1.19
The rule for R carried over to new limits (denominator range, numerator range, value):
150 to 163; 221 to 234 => 1.16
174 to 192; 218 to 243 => 0.95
